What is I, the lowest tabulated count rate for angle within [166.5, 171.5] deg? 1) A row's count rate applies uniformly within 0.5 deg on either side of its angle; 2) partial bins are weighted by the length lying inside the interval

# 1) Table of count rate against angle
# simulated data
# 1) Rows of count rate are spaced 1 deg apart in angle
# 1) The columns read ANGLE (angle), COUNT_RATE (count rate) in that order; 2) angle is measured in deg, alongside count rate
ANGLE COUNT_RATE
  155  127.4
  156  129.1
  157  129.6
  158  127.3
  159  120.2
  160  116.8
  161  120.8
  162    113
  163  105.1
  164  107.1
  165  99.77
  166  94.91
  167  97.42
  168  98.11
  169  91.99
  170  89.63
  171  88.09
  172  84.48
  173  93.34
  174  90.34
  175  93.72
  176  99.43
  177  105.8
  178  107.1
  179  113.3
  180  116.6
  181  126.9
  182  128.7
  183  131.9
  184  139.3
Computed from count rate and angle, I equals 88.09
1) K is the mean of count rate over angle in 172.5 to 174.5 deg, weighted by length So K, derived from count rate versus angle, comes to 91.8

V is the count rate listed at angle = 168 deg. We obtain 98.11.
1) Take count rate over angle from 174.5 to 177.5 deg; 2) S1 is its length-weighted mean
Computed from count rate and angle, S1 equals 99.6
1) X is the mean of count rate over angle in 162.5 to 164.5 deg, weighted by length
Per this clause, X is 106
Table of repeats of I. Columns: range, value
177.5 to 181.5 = 107.1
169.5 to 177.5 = 84.48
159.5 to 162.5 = 113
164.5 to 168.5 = 94.91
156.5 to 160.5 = 116.8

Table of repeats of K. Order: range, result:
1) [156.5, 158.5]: 128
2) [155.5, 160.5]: 125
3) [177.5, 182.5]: 119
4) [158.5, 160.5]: 118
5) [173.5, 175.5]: 92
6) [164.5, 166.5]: 97.3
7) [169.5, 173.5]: 88.9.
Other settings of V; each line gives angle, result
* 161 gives 120.8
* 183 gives 131.9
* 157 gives 129.6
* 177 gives 105.8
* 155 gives 127.4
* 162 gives 113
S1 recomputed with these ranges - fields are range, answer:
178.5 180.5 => 115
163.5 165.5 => 103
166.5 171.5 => 93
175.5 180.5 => 108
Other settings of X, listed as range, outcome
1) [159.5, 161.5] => 119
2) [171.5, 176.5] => 92.3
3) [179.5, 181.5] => 122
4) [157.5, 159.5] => 124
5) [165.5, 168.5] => 96.8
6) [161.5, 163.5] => 109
